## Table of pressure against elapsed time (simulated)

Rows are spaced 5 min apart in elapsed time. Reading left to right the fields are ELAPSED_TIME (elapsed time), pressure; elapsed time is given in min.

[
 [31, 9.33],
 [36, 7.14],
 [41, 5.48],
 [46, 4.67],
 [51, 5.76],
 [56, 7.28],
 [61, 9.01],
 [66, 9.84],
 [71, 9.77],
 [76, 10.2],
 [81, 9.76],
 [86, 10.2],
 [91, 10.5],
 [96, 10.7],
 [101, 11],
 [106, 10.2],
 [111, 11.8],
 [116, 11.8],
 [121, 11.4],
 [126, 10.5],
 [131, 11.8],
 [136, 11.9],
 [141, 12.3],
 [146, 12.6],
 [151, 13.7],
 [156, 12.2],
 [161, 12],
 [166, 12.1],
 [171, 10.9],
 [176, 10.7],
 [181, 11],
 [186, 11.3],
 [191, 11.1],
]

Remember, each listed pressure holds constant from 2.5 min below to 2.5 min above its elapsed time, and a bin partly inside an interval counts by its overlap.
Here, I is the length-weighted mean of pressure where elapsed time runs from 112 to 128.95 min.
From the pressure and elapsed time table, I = 11.3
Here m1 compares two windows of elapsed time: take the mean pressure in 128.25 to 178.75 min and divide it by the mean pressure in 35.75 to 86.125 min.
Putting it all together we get 1.49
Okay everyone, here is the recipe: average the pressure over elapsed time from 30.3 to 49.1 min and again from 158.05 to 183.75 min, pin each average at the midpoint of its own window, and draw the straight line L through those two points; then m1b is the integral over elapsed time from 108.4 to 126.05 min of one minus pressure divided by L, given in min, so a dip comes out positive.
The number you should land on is -4.1 min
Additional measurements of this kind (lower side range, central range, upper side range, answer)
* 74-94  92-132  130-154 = 0.66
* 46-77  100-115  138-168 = -1.01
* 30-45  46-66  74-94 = 2.25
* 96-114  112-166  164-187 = -4.60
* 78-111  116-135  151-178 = -0.50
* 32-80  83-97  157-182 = -2.41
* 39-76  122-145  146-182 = -2.16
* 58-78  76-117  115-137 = -0.59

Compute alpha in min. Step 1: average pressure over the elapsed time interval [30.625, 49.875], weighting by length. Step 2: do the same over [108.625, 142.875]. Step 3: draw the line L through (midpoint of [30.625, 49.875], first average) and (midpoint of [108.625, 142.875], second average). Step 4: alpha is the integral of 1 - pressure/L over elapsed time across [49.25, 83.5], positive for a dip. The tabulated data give -3.9 min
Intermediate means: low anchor 6.3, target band 8.87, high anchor 11.6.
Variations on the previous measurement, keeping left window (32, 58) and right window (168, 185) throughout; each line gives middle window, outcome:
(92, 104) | -3.9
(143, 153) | -3.2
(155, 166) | -1.8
